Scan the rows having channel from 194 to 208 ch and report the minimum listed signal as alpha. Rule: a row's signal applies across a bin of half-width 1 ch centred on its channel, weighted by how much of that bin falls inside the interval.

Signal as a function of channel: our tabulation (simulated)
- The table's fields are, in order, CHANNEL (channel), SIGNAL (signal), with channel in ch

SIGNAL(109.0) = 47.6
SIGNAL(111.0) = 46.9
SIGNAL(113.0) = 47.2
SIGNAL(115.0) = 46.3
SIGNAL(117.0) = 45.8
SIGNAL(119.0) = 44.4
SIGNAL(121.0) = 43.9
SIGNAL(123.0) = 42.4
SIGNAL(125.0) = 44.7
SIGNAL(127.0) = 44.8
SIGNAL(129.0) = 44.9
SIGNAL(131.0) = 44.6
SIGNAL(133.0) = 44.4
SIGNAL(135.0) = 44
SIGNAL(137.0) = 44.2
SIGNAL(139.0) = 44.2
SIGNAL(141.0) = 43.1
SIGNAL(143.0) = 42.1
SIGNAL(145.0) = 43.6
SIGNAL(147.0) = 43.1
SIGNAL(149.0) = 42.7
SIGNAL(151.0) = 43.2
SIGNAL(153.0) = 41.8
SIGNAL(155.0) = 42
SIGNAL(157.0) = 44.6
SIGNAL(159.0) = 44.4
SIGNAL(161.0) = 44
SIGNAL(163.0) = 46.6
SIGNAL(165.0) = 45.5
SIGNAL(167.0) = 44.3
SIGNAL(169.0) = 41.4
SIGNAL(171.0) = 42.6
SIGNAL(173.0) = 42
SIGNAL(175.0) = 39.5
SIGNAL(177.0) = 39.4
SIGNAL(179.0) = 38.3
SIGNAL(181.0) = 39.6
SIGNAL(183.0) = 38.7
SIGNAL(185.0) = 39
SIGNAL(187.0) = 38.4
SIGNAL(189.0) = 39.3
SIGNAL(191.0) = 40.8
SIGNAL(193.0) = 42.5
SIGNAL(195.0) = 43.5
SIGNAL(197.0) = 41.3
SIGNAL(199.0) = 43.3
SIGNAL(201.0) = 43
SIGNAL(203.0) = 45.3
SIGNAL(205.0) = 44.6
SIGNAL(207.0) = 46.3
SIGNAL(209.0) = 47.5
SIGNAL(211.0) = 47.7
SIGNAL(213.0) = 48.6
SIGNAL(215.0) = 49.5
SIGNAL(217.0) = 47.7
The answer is 41.3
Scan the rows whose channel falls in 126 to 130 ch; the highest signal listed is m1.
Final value 44.9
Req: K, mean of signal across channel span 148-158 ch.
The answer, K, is 42.9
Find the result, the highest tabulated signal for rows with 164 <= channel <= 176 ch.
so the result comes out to 45.5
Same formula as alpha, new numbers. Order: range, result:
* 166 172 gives 41.4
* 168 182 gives 38.3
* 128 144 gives 42.1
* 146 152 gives 42.7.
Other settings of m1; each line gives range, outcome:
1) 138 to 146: 44.2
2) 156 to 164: 46.6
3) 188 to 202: 43.5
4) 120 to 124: 43.9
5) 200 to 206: 45.3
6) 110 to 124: 47.2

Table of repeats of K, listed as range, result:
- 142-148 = 42.9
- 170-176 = 41.4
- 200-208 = 44.8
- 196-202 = 42.5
